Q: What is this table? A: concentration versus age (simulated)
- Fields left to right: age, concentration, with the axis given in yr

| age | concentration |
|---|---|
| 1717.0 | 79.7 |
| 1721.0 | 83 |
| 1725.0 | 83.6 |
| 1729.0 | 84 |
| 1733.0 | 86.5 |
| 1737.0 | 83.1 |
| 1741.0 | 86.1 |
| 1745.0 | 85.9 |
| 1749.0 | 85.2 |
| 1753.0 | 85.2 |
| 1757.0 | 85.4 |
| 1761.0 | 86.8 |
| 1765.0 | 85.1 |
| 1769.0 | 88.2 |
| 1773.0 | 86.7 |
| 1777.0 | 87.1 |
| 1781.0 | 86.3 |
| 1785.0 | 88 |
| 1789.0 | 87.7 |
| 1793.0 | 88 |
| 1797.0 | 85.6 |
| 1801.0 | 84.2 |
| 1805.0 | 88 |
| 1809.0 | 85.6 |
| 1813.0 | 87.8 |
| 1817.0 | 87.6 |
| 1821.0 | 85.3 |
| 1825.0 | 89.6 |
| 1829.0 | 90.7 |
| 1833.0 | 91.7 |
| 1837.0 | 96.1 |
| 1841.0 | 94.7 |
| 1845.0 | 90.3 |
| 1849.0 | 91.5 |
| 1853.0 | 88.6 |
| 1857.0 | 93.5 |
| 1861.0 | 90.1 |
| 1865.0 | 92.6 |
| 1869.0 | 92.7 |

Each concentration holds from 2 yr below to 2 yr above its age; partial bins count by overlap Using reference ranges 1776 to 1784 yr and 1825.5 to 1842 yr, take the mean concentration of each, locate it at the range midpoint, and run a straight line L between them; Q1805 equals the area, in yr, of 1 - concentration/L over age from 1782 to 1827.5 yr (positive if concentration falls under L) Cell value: 1.3 yr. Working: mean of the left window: 86.8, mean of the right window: 92.9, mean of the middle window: 87.1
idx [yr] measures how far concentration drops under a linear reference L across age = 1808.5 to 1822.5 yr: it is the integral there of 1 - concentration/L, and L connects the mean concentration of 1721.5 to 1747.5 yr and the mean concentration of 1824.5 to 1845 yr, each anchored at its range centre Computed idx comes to 0.7 yr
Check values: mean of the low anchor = 84.8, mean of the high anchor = 92.6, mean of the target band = 86.7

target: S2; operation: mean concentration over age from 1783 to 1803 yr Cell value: 86.7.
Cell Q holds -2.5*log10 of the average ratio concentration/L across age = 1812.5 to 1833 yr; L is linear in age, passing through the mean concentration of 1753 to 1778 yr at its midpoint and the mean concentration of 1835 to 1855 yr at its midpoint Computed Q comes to 0.02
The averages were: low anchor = 86.4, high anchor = 92.2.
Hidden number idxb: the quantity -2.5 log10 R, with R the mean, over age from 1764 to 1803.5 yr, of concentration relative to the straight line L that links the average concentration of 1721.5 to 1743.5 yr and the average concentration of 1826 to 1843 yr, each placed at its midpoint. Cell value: 0.03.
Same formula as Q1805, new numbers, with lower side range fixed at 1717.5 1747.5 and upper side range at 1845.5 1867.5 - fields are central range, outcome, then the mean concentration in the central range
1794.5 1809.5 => 0.4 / 85.9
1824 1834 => -0.1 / 90.7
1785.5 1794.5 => 0.0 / 87.9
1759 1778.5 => -0.1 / 86.8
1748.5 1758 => 0.0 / 85.3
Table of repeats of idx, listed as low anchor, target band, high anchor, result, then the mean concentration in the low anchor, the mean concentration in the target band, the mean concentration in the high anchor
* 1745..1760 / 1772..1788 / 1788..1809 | -0.2 yr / 85.5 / 87.1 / 86.5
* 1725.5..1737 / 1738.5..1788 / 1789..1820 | -0.4 yr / 84.7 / 86.3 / 86.7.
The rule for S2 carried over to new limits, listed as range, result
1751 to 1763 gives 85.8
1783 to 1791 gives 87.8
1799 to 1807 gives 86.1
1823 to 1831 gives 90.2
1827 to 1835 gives 91.2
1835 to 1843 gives 95.4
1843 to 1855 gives 90.1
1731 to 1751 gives 85.4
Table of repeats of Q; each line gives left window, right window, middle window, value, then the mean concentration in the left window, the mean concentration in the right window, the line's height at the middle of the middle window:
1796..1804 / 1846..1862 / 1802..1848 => -0.02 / 85.2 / 90.9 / 87.9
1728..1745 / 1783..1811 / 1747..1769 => 0.00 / 85.1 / 86.7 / 85.7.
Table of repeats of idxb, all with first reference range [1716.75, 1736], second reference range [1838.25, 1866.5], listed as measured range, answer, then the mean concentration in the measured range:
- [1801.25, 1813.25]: 0.03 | 86.6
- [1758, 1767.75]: 0.00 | 86.1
